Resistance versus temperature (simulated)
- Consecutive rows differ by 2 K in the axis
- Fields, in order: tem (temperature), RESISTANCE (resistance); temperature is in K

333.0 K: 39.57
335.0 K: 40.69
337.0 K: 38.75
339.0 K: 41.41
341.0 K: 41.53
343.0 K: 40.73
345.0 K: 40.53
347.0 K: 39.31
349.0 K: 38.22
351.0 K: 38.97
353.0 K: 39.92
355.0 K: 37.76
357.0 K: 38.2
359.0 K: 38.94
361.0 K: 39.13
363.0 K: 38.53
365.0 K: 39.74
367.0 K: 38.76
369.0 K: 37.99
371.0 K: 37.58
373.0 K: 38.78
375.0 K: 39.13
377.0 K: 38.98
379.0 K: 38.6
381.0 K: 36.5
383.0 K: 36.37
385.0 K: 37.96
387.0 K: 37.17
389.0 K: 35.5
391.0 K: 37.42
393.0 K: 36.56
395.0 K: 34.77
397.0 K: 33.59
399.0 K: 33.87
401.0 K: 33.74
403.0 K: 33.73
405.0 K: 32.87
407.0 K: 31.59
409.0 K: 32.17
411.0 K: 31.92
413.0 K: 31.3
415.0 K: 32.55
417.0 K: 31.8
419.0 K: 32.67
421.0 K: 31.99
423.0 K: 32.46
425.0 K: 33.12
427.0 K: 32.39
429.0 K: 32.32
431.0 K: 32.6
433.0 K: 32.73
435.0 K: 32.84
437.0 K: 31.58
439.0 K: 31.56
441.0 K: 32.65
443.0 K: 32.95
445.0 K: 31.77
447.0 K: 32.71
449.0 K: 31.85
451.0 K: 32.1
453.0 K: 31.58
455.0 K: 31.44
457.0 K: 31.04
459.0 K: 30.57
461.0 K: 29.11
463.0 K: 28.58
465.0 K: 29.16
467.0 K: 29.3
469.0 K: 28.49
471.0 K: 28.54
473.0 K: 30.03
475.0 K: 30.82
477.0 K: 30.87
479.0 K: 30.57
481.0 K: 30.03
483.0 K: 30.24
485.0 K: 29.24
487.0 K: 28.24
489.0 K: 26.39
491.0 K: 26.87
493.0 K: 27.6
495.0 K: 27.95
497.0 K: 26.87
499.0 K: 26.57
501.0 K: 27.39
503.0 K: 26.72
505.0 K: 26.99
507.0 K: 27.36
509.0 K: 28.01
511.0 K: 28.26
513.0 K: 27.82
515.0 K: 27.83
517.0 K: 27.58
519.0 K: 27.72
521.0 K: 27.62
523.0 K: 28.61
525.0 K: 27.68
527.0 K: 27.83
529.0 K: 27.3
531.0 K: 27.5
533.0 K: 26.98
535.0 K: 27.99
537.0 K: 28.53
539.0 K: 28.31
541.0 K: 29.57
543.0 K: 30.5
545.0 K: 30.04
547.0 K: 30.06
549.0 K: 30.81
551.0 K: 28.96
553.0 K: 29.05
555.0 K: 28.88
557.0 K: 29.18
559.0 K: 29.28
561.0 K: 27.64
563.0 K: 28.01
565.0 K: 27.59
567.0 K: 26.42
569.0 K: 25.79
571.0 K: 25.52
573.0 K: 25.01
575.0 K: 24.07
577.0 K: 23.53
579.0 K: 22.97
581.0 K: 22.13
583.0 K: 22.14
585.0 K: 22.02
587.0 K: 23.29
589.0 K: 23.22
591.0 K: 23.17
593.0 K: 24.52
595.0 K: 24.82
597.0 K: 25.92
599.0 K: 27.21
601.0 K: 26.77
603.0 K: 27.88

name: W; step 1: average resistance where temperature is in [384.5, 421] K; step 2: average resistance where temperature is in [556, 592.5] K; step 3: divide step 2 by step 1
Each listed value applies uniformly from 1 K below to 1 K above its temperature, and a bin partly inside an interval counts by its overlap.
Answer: 0.74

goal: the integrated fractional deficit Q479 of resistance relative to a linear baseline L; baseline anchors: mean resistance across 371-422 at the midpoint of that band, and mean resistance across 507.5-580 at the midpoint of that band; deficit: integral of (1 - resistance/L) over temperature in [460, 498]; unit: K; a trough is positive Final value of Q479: 2.5 K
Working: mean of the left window 34.9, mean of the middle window 28.9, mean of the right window 27.7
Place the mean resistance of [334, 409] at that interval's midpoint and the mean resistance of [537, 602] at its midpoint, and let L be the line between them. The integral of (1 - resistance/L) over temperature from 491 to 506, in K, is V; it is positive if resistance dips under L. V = 1.6 K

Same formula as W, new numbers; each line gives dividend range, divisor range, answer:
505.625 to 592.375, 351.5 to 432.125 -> 0.76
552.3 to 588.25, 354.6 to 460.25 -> 0.74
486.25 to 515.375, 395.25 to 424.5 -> 0.84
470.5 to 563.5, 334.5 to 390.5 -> 0.73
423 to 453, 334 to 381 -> 0.83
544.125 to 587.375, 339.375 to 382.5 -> 0.68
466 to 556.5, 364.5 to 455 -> 0.83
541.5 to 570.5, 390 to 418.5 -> 0.86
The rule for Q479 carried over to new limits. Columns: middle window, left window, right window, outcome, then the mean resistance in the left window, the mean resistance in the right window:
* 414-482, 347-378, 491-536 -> 2.2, 38.7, 27.5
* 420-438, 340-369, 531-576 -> 1.3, 39.3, 28.1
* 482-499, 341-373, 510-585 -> 1.7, 39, 27.4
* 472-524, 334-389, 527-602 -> 4.1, 38.8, 26.6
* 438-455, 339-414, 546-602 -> 0.5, 37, 26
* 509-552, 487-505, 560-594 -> -4.0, 27.1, 24.5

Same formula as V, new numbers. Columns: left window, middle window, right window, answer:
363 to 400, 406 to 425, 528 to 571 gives 1.78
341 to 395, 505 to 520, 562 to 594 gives 0.50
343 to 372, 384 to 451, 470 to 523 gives 2.09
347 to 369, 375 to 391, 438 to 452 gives -0.22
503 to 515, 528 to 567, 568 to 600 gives -4.38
